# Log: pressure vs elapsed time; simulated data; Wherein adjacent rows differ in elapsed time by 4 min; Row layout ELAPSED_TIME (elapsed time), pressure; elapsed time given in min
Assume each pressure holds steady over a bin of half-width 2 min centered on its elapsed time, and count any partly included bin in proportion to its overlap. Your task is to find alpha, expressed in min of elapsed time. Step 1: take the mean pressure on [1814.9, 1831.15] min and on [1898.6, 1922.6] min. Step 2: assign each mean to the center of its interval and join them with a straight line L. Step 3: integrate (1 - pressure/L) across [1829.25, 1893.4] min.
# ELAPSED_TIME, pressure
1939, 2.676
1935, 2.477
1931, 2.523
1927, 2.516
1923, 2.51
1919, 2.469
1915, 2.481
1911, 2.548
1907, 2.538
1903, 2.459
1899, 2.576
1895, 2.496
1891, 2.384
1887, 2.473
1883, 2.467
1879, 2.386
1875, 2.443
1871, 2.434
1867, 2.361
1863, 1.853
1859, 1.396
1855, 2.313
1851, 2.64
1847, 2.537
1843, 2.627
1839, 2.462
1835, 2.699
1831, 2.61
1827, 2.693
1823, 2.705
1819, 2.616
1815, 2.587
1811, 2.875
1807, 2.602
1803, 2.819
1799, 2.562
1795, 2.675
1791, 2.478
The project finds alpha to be 5.2 min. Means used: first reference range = 2.65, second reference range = 2.51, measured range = 2.38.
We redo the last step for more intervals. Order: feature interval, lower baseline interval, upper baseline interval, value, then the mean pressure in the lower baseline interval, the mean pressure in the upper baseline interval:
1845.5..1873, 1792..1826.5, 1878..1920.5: 3.80 min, 2.67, 2.48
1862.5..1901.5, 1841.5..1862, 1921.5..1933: -0.62 min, 2.27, 2.52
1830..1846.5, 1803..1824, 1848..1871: -1.31 min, 2.69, 2.16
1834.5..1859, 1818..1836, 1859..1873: -0.62 min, 2.67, 2.1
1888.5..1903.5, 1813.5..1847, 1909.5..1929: 0.32 min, 2.62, 2.5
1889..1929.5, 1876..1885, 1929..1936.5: -0.48 min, 2.43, 2.5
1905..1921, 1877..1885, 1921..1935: -0.16 min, 2.43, 2.51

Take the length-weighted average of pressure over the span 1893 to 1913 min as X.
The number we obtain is 2.52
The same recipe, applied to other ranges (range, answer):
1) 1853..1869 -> 1.98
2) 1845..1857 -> 2.5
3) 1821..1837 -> 2.68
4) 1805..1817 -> 2.69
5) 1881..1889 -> 2.47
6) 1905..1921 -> 2.51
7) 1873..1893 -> 2.43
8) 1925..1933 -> 2.52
